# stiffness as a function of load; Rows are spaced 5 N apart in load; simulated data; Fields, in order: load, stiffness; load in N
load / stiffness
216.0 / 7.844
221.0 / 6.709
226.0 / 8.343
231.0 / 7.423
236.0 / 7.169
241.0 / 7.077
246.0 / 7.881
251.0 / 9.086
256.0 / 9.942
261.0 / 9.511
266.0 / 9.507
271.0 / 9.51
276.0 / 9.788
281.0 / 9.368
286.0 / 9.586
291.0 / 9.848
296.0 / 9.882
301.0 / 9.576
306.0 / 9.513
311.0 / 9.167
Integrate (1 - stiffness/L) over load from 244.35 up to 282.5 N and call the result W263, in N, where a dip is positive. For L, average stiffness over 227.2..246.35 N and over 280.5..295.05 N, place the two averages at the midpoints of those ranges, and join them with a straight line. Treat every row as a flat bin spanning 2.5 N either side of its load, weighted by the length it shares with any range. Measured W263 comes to -3.5 N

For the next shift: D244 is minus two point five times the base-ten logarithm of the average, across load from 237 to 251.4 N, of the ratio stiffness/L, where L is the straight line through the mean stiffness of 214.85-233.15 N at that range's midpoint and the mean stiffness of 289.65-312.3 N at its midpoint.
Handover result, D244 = 0.05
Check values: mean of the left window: 7.56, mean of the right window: 9.61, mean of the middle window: 7.77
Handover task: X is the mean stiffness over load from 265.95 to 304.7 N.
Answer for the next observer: 9.64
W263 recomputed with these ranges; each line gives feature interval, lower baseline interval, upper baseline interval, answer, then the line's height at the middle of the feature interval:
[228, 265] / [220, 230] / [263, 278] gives 1.04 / 8.56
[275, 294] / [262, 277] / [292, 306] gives -0.01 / 9.64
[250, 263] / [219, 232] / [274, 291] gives -1.36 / 8.66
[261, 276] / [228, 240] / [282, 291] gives -1.24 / 8.83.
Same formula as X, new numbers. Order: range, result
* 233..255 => 7.94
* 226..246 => 7.45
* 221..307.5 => 8.93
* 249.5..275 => 9.54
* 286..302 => 9.76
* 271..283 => 9.57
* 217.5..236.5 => 7.46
